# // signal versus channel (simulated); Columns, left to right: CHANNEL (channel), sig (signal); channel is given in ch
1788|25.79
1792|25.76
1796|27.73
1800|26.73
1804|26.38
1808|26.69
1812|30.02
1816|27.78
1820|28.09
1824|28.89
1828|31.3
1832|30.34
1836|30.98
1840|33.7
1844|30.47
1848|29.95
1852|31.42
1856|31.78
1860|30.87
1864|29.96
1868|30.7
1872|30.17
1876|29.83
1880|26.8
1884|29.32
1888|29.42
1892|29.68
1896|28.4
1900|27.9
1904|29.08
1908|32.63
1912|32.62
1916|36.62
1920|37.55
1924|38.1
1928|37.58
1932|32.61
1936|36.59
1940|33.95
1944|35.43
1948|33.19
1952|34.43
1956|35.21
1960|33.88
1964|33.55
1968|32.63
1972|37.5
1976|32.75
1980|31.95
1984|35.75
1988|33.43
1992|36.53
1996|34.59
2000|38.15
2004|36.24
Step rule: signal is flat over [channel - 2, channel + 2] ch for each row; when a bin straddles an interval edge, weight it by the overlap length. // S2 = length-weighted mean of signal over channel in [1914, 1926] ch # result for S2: 37.4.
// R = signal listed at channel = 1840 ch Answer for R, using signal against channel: 33.7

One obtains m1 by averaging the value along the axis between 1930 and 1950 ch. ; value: 34.4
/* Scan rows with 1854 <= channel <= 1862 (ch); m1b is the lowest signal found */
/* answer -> 30.87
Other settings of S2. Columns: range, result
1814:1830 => 29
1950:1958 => 34.8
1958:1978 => 34.1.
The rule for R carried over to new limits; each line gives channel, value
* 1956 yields 35.21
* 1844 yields 30.47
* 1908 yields 32.63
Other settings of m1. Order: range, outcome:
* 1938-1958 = 34.4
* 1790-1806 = 26.6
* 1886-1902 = 28.9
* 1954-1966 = 34.2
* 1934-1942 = 35.3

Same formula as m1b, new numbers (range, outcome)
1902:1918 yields 29.08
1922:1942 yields 32.61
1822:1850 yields 28.89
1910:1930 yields 32.62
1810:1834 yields 27.78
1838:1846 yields 30.47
